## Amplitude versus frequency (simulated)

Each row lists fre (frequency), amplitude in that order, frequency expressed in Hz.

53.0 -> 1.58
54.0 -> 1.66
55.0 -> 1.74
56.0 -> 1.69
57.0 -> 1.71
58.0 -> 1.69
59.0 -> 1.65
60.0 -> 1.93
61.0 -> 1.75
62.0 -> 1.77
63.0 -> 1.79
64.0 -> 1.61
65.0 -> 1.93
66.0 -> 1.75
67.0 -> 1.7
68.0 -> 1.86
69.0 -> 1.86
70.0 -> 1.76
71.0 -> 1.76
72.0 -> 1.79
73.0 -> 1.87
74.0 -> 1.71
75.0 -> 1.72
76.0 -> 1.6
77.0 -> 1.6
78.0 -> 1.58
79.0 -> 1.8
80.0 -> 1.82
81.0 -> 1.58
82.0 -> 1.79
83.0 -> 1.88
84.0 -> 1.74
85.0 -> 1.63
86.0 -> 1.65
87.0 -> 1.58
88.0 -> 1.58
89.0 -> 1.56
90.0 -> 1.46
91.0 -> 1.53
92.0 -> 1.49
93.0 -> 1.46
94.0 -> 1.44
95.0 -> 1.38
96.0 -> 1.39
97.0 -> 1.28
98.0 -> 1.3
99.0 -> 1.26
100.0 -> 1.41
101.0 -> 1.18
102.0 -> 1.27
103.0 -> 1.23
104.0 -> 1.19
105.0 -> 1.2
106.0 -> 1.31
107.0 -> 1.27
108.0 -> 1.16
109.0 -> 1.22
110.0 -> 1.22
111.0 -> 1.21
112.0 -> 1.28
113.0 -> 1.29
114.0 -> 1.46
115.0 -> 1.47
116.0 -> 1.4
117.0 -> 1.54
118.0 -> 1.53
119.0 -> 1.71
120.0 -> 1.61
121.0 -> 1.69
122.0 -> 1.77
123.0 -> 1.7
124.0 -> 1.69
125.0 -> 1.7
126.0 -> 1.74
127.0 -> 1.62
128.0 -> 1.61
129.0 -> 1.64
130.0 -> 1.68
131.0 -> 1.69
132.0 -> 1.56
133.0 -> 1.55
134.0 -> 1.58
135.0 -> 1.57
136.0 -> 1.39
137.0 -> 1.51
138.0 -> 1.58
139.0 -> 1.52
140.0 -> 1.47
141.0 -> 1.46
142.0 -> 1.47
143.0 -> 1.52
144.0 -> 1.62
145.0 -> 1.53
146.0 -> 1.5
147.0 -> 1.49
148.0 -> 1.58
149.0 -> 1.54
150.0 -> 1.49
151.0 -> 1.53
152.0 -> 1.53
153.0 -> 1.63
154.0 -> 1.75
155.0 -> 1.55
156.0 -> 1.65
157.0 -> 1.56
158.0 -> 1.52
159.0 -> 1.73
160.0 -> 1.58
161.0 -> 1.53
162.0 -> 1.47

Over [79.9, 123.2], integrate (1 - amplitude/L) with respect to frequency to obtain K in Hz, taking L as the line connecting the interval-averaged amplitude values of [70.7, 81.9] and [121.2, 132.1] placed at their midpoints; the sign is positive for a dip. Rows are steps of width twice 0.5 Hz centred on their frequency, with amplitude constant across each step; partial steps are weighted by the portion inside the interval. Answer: 6.2 Hz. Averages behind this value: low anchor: 1.71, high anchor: 1.68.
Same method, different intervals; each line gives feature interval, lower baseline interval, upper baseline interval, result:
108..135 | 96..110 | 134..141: -2.8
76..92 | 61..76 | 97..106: -1.2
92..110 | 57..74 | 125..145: 4.1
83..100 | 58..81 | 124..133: 2.2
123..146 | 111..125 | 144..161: -0.3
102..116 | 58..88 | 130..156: 3.1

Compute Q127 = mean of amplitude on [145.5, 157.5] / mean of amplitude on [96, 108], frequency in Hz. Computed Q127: 1.24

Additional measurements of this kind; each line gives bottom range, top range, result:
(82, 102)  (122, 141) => 1.08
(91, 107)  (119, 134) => 1.25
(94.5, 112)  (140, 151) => 1.20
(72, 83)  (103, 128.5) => 0.85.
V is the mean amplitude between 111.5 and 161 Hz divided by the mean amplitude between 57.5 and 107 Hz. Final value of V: 1.0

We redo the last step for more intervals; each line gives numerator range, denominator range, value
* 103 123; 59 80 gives 0.80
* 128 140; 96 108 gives 1.24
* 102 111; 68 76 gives 0.69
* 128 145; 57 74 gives 0.87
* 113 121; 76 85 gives 0.89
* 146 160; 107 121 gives 1.13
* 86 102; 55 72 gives 0.81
